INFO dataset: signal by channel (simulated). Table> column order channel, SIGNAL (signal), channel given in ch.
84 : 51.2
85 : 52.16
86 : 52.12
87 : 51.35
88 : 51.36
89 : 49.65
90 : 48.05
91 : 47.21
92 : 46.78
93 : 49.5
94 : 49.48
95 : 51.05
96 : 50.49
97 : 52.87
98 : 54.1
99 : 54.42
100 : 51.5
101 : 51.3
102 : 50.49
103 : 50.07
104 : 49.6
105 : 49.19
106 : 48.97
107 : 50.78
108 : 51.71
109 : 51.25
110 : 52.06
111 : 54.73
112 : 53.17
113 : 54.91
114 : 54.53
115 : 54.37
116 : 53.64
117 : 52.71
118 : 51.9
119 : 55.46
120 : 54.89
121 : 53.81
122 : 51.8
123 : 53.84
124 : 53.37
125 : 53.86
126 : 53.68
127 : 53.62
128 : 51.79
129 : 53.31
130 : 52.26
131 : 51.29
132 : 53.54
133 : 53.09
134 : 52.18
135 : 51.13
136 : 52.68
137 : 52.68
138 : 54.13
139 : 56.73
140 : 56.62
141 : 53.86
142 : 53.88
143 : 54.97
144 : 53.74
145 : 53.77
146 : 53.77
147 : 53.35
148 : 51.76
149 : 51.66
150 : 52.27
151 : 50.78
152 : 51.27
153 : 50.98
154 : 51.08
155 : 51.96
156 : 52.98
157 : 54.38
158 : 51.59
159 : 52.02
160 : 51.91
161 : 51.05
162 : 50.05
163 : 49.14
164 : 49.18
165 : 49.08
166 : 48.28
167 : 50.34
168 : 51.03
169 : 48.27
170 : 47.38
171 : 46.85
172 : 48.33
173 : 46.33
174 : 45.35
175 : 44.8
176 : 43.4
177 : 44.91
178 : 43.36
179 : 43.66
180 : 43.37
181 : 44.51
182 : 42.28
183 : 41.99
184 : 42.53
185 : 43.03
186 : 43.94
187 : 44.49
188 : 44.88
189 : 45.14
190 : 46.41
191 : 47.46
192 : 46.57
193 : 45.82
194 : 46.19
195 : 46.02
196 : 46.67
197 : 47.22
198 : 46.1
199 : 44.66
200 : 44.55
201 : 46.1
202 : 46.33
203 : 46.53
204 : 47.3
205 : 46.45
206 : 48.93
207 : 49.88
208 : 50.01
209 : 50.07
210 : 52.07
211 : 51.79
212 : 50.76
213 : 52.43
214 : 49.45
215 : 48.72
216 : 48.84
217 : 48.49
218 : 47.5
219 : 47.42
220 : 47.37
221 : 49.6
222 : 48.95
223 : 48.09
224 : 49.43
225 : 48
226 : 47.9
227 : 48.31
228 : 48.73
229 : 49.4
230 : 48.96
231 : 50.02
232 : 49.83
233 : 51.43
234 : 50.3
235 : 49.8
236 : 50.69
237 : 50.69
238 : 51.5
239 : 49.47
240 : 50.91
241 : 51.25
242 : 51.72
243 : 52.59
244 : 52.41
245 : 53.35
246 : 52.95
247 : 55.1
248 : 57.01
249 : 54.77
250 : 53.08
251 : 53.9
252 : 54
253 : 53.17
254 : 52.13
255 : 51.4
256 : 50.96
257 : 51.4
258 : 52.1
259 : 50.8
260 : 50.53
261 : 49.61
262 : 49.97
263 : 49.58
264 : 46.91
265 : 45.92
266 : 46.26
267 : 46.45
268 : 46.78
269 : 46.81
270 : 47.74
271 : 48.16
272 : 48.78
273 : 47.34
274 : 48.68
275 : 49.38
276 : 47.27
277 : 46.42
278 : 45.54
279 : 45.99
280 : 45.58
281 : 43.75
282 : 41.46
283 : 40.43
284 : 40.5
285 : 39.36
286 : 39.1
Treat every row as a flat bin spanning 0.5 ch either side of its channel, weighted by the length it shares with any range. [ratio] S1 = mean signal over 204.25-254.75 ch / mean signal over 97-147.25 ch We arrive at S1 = 1.0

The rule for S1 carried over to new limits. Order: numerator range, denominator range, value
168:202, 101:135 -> 0.86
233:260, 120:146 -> 0.98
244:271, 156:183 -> 1.07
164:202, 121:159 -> 0.86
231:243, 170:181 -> 1.12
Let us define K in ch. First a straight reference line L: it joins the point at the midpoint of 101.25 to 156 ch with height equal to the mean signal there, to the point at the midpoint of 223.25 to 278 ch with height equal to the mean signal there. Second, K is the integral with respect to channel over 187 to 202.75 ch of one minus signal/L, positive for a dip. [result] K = 1.7 ch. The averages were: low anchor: 52.8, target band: 46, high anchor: 50.2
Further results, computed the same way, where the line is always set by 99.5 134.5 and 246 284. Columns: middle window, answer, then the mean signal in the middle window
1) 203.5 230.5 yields 0.6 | 49.1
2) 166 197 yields 3.3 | 45.6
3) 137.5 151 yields -0.5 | 53.8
